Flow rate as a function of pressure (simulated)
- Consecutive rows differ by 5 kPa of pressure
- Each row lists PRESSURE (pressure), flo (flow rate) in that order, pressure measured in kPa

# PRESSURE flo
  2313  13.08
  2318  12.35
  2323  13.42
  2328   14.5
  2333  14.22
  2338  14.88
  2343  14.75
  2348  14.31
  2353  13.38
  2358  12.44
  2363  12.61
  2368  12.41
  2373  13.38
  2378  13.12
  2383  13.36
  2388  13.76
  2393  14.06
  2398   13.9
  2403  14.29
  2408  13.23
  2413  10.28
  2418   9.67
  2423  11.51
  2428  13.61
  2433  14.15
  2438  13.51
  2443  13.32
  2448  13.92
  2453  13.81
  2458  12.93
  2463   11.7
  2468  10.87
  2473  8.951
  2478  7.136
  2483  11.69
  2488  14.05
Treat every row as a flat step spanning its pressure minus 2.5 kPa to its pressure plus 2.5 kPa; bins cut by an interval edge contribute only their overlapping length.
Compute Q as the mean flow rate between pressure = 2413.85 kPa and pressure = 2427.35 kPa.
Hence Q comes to 11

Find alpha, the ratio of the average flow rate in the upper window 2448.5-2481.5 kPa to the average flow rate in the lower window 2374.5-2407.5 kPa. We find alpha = 0.8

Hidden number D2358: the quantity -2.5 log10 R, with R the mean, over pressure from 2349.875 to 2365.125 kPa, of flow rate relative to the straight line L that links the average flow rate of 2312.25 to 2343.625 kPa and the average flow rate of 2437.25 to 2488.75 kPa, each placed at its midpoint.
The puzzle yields 0.047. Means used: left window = 13.9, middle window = 12.9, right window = 11.9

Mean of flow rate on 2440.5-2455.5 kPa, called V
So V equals 13.7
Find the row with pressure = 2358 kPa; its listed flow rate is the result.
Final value 12.44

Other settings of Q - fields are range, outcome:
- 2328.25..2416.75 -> 13.4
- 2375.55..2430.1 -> 12.8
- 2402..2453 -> 12.8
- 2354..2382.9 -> 12.9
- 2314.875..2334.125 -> 13.6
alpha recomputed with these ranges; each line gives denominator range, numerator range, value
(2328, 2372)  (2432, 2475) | 0.92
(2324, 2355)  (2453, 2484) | 0.75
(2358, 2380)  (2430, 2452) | 1.07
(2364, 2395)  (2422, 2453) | 1.01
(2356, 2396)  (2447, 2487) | 0.86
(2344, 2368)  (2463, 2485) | 0.75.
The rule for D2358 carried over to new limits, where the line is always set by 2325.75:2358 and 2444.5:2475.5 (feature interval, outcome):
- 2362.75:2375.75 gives 0.071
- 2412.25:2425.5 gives 0.214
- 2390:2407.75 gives -0.064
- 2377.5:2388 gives 0.006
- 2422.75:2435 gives -0.059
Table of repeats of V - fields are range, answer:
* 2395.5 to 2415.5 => 12.9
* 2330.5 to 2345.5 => 14.6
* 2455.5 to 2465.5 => 12.3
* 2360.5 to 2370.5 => 12.5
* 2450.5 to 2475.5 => 11.7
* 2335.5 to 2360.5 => 14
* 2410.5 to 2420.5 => 9.97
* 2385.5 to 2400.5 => 13.9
